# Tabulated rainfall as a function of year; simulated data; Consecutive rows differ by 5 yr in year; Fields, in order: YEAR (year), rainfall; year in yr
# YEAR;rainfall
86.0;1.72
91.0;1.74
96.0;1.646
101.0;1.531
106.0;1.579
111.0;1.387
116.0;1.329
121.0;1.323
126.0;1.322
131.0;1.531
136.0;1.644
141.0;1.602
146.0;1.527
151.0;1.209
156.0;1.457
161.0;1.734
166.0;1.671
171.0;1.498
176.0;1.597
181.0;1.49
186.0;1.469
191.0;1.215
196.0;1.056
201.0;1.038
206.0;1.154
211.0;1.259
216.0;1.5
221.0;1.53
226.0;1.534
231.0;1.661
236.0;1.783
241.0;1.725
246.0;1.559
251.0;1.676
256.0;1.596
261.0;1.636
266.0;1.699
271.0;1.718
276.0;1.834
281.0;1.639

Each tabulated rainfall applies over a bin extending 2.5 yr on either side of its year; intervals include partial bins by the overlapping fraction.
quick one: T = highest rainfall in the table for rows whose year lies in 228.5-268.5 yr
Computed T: 1.783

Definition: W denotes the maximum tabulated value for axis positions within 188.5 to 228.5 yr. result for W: 1.534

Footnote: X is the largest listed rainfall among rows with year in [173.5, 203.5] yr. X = 1.597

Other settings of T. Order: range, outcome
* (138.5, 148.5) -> 1.602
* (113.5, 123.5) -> 1.329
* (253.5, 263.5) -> 1.636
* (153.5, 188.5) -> 1.734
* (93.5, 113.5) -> 1.646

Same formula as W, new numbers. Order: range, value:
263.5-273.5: 1.718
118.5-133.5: 1.531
